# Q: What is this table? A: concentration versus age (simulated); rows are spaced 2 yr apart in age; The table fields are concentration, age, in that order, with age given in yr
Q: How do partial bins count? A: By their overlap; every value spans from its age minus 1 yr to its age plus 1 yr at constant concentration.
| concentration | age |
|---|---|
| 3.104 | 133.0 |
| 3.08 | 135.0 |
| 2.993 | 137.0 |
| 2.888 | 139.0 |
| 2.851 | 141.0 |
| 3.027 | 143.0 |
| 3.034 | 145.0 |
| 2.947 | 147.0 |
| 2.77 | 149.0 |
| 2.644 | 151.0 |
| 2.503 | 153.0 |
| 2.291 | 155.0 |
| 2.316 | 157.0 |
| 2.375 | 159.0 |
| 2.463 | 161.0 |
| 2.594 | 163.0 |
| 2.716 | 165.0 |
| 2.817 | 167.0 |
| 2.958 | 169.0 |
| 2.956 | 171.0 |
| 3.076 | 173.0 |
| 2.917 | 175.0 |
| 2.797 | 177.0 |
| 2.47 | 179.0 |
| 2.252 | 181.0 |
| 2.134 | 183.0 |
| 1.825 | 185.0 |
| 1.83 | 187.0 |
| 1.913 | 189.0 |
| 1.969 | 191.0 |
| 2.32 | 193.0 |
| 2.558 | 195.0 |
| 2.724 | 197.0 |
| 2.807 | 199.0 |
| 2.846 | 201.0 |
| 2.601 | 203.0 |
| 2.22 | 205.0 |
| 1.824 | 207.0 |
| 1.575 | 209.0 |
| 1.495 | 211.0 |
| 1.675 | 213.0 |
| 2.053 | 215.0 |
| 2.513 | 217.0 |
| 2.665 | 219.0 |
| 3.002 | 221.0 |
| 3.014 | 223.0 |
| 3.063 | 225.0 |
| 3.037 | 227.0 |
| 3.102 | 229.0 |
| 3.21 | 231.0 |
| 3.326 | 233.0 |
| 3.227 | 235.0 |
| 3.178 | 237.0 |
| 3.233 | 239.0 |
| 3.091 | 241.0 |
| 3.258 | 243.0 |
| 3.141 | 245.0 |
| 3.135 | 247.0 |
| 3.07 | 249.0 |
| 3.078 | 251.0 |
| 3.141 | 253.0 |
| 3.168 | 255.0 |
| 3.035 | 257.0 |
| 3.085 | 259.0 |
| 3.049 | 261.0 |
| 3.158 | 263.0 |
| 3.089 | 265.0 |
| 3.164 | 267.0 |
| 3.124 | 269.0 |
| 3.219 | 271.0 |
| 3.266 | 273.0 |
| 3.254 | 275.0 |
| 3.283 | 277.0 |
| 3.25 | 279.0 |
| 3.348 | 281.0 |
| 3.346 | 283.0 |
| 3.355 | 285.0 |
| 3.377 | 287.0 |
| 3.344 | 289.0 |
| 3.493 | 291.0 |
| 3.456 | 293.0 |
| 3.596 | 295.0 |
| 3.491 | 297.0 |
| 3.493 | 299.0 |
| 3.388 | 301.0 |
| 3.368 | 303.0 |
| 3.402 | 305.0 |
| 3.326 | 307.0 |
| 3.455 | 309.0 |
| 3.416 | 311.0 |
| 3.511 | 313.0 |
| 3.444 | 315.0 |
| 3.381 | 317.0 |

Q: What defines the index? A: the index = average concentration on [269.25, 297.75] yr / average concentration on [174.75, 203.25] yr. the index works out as 1.41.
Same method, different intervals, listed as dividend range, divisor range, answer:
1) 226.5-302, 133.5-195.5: 1.25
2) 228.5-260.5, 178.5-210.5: 1.42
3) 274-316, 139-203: 1.32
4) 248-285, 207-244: 1.16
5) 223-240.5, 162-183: 1.16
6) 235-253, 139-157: 1.15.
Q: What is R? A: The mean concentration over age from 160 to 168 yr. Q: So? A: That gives 2.65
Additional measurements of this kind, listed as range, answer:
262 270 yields 3.13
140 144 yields 2.94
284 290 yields 3.36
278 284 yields 3.31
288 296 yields 3.47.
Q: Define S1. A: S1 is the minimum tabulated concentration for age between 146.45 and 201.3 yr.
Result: 1.825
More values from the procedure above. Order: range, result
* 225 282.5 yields 3.035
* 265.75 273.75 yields 3.124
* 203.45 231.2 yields 1.495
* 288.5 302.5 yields 3.344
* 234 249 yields 3.07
